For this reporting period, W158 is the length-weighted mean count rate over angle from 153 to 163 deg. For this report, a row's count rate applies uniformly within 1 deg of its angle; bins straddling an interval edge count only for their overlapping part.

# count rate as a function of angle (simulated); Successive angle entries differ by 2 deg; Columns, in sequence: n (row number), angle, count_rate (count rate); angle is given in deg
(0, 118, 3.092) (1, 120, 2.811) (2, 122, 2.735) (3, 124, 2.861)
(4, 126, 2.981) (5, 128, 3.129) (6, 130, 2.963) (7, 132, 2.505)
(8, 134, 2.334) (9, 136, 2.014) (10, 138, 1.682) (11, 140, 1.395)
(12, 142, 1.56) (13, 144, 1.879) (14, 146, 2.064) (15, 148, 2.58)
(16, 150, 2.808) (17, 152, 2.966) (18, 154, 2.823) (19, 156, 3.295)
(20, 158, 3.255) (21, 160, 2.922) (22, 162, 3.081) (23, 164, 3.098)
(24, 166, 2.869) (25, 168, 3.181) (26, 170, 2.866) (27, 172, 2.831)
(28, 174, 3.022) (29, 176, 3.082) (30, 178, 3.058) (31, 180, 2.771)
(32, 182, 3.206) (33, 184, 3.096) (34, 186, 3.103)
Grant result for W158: 3.08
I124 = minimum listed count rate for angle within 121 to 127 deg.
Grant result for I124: 2.735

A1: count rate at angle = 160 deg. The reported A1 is 2.922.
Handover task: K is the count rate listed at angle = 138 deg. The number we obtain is 1.682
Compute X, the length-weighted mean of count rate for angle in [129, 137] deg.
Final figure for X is 2.45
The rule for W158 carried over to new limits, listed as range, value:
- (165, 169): 3.03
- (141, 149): 2.02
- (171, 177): 2.98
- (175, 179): 3.07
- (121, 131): 2.93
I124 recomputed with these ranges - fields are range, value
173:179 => 3.022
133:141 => 1.395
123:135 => 2.334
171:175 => 2.831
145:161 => 2.064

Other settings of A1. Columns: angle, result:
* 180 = 2.771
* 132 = 2.505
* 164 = 3.098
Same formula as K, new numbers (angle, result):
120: 2.811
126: 2.981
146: 2.064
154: 2.823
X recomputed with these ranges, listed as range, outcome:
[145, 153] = 2.6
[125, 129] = 3.05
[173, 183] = 3.03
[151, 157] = 3.03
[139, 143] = 1.48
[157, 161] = 3.09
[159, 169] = 3.03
